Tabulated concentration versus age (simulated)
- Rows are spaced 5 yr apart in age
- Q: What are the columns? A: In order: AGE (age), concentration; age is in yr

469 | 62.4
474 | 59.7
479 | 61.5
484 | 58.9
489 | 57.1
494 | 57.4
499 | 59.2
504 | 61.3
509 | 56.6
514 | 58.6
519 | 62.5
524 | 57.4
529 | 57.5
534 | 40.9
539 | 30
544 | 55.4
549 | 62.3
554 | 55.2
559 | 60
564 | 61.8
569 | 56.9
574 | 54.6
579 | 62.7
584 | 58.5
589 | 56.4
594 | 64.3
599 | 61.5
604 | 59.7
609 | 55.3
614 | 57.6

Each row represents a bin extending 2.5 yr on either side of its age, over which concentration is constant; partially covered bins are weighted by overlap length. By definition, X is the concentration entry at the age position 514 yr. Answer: 58.6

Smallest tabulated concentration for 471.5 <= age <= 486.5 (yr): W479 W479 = 58.9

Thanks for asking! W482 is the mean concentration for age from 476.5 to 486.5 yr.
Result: 60.2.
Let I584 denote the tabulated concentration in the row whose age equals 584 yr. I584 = 58.5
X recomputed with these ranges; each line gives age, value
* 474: 59.7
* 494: 57.4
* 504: 61.3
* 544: 55.4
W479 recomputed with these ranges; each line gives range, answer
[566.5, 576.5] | 54.6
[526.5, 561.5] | 30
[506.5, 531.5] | 56.6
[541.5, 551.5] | 55.4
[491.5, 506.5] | 57.4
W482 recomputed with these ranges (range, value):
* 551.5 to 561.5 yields 57.6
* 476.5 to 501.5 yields 58.8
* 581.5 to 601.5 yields 60.2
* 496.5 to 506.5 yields 60.2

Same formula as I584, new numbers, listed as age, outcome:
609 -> 55.3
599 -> 61.5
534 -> 40.9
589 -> 56.4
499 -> 59.2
